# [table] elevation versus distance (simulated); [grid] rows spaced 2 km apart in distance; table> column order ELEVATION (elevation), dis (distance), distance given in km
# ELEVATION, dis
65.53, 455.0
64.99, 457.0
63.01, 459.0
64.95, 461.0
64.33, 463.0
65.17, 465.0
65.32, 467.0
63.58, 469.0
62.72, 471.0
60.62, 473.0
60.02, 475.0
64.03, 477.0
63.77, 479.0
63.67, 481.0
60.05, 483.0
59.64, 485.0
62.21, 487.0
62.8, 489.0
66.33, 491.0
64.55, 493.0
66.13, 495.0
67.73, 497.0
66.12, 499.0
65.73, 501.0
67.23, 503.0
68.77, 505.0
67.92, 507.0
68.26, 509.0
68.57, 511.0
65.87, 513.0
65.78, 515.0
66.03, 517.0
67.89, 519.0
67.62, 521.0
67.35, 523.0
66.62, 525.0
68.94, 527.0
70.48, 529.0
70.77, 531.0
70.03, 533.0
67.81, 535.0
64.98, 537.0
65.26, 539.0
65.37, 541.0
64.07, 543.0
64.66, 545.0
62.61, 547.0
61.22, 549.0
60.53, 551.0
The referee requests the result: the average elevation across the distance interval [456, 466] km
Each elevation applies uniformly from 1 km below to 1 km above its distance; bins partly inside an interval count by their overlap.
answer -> 64.5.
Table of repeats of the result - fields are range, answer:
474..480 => 62.6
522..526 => 67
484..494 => 63.1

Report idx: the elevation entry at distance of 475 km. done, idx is 60.02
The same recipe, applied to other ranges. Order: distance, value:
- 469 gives 63.58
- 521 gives 67.62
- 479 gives 63.77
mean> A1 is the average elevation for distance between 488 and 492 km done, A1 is 64.6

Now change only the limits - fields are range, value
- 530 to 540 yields 67.8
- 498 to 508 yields 67.2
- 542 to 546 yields 64.4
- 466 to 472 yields 63.9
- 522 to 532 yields 68.8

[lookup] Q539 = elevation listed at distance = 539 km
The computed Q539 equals 65.26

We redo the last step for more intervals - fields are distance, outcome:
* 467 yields 65.32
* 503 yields 67.23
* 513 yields 65.87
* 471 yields 62.72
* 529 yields 70.48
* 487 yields 62.21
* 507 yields 67.92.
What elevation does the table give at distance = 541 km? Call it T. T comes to 65.37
